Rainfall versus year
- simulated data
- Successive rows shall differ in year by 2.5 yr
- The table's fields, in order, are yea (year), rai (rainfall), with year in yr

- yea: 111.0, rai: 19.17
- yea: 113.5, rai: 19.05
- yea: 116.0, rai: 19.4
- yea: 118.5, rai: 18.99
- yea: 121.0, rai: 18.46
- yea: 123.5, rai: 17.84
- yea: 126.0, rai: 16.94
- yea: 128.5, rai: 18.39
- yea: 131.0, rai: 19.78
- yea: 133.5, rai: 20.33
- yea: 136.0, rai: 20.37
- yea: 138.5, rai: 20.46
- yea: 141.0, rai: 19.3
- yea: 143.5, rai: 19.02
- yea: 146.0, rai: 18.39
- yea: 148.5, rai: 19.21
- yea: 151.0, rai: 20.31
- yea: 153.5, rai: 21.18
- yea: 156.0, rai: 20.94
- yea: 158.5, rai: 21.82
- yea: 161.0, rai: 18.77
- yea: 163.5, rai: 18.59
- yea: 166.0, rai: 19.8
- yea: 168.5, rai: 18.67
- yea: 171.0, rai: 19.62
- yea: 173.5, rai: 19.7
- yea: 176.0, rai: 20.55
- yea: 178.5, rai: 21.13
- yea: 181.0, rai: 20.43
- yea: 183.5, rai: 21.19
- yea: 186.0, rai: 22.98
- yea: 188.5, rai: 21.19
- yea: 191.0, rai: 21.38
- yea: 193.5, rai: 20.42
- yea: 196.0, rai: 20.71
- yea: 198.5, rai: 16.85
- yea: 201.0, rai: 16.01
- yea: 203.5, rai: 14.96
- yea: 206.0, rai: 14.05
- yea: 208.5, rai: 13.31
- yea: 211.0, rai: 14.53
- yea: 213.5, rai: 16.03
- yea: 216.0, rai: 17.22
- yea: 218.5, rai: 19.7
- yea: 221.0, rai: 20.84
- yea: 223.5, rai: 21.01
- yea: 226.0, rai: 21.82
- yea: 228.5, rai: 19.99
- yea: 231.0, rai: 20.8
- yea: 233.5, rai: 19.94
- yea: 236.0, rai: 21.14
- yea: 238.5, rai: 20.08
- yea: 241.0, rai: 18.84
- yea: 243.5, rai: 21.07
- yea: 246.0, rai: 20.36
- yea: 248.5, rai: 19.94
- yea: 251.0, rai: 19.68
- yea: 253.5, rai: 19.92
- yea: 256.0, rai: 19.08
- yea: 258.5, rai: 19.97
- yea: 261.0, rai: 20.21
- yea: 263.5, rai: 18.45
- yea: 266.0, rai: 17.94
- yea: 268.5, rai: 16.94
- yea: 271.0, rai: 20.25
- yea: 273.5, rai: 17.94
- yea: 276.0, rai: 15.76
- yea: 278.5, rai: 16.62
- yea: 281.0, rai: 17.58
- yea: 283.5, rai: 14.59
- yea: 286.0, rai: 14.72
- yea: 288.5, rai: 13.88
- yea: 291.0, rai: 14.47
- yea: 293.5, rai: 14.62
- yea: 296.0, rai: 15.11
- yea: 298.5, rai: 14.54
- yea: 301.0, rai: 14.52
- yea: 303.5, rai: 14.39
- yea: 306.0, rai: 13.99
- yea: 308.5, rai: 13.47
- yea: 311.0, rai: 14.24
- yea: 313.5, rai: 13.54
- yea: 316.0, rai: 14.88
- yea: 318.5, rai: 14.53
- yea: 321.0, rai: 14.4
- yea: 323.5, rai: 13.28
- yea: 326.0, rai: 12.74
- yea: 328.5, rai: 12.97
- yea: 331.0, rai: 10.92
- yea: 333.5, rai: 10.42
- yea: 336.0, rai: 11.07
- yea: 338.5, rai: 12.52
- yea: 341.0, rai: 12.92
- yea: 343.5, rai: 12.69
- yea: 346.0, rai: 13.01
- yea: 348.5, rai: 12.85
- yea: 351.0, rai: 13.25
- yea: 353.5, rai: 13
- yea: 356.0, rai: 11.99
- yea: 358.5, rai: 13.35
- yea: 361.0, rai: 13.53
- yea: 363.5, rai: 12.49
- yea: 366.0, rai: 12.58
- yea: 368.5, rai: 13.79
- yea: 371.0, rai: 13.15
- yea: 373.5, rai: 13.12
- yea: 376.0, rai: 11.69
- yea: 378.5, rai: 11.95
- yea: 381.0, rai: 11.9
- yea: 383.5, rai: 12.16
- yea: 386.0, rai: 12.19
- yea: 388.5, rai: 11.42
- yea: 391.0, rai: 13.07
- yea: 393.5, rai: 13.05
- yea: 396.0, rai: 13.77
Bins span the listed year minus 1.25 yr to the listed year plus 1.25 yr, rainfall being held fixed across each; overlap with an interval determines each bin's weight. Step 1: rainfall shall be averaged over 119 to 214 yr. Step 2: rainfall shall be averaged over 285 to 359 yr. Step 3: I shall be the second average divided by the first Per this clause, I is 0.7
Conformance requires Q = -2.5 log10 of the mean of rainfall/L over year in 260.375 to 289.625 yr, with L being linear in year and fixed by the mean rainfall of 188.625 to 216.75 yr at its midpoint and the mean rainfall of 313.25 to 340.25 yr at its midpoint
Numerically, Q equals -0.167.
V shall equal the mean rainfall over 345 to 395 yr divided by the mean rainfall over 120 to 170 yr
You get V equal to 0.65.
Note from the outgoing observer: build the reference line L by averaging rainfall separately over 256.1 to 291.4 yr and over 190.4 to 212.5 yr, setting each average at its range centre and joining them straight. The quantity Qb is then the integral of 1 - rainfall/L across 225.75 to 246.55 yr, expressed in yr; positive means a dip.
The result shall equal -4.2 yr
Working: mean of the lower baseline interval 16.8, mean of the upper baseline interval 17.2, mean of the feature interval 20.4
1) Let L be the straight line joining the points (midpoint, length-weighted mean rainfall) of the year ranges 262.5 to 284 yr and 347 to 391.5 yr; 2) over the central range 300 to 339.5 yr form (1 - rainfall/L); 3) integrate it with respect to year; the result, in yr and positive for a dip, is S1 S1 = 4.9 yr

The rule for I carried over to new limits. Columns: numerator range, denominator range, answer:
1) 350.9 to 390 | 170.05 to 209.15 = 0.66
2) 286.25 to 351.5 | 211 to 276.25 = 0.69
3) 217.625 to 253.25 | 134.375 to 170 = 1.03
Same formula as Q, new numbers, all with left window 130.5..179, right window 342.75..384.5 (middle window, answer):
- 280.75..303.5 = 0.032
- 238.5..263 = -0.195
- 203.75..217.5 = 0.188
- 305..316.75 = 0.042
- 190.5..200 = -0.063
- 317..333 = 0.083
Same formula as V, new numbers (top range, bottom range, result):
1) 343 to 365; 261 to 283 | 0.73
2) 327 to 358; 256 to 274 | 0.65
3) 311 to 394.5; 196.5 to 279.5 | 0.69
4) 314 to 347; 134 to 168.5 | 0.65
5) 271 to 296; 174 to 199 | 0.76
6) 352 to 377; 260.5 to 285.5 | 0.74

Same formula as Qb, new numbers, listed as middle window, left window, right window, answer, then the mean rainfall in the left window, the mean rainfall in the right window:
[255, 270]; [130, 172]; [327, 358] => -3.2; 19.8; 12.3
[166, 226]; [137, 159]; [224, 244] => 4.1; 20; 20.5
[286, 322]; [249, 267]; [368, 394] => 5.2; 19.4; 12.4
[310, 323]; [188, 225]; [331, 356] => -0.8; 17.8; 12.3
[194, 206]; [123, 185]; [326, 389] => 0.7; 19.7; 12.5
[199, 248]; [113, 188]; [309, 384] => -4.0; 19.7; 12.8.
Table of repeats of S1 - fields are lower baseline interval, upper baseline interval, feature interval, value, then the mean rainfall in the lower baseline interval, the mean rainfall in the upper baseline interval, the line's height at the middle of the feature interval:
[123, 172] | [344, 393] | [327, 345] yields 2.2 yr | 19.5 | 12.7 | 13.7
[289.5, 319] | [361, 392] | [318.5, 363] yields 2.4 yr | 14.3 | 12.5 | 13.4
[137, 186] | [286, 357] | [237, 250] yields -2.7 yr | 20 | 13.4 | 16.6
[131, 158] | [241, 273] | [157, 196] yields -1.2 yr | 20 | 19.4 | 19.8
